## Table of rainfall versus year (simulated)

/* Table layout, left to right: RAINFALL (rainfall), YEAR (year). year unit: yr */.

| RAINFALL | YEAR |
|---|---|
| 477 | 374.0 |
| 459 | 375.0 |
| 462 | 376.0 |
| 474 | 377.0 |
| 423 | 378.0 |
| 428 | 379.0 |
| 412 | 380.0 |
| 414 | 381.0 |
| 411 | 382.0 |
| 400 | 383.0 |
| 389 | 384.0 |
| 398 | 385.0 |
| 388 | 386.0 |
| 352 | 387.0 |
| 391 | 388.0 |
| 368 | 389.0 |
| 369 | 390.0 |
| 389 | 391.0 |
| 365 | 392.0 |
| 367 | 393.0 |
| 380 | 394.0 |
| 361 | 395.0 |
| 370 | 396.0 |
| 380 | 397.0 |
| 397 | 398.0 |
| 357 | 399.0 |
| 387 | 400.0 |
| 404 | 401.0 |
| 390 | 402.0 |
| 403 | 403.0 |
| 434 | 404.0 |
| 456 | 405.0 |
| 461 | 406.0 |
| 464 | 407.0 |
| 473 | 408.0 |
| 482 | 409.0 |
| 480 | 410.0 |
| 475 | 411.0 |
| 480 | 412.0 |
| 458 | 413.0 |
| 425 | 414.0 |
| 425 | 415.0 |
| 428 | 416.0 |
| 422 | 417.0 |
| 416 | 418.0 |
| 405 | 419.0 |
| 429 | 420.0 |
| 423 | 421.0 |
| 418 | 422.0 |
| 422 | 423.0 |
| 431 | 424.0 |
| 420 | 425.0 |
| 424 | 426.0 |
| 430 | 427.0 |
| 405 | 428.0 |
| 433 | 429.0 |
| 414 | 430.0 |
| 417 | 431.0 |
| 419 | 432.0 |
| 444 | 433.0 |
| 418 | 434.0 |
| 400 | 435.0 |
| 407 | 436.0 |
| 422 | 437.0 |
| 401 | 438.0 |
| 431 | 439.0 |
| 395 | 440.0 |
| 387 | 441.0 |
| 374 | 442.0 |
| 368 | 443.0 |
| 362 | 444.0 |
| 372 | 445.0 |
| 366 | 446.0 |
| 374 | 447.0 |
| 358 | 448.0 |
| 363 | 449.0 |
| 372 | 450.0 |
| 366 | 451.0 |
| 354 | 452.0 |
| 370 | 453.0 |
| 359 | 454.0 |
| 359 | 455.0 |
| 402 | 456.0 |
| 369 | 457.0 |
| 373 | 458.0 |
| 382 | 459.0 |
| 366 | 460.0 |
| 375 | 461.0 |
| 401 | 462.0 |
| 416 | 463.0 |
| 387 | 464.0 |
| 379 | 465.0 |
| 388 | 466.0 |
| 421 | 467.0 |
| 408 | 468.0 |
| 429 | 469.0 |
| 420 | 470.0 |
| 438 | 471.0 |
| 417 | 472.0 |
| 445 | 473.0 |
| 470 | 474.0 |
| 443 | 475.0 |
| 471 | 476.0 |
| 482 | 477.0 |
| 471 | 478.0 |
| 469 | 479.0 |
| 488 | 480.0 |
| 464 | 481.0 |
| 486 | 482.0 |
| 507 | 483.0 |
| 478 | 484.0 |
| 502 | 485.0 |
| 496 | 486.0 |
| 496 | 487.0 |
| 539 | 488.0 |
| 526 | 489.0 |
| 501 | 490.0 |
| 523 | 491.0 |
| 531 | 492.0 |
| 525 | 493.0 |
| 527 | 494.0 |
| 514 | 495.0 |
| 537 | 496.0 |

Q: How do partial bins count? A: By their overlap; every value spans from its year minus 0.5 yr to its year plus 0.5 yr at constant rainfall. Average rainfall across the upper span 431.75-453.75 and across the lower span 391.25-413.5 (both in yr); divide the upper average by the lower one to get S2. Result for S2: 0.9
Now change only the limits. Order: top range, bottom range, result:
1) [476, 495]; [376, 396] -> 1.27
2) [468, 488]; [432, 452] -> 1.20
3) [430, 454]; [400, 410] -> 0.88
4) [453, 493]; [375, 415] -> 1.07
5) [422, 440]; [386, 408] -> 1.06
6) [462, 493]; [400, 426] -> 1.06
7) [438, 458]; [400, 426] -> 0.86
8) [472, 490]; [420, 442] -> 1.16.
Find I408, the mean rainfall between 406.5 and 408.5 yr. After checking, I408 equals 468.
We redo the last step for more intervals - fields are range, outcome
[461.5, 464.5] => 401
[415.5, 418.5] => 422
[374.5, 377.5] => 465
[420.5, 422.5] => 420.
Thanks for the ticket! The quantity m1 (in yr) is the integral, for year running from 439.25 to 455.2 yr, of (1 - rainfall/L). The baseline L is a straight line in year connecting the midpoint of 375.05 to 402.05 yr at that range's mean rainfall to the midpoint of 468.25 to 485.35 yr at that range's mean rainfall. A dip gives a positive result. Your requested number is 2.5 yr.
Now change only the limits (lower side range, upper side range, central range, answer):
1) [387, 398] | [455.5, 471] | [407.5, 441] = -3.9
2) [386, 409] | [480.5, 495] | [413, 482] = 7.2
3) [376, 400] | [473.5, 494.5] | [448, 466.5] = 3.6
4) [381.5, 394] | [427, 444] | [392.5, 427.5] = -2.5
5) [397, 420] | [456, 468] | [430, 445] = 0.2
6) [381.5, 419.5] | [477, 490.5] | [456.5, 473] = 2.6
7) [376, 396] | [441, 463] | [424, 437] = -1.4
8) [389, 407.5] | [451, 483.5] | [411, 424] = -0.9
